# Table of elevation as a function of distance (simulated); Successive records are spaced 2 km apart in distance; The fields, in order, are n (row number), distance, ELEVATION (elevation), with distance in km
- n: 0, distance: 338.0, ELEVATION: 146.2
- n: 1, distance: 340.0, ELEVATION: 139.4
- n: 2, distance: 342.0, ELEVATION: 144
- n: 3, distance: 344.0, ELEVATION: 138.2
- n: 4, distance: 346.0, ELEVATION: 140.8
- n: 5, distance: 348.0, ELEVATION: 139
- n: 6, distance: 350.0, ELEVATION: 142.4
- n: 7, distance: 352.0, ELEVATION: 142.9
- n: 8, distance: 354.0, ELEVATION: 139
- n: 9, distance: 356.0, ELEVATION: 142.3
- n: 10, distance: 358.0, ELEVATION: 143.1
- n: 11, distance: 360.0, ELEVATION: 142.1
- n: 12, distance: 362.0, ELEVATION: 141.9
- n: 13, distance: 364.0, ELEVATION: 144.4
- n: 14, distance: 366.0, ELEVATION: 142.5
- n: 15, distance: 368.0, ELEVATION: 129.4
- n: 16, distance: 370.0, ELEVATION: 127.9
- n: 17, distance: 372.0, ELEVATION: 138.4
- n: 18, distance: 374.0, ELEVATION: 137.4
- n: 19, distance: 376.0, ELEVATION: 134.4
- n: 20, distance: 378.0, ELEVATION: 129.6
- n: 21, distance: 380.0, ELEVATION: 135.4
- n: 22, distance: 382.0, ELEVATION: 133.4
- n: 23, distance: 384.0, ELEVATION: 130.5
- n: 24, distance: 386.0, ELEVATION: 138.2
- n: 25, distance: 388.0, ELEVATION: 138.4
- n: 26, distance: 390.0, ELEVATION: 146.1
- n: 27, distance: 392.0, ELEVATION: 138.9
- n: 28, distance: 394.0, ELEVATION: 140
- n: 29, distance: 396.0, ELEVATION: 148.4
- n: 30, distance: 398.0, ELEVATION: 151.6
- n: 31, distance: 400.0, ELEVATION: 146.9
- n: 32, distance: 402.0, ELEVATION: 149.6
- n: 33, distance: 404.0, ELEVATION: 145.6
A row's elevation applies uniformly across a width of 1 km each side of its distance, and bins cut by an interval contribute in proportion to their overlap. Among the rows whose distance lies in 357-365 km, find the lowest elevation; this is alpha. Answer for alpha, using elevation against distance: 141.9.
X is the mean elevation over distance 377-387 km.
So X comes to 133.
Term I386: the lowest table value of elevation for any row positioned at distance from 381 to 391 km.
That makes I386 130.5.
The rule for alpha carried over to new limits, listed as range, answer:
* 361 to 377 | 127.9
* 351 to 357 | 139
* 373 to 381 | 129.6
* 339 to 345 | 138.2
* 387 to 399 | 138.4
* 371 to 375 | 137.4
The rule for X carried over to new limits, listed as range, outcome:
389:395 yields 142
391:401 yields 145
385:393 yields 140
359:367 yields 143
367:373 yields 132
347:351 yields 141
